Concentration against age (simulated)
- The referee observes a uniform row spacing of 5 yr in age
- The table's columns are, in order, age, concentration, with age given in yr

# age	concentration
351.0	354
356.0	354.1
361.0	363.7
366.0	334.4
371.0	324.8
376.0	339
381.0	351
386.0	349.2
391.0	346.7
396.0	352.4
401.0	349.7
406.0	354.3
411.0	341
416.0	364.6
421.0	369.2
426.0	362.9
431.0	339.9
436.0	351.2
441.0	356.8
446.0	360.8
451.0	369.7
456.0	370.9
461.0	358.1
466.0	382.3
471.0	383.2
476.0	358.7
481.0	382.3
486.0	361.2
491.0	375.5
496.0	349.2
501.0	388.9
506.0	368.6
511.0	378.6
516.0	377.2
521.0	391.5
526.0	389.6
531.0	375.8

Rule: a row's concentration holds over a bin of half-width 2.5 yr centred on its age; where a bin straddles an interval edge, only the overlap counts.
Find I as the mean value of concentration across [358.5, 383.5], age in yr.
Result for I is 343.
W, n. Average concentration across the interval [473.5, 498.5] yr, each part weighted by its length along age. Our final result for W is 365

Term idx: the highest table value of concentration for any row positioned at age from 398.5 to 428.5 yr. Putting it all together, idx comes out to 369.2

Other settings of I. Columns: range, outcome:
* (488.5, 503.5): 371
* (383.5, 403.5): 350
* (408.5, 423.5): 358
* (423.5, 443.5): 353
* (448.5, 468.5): 370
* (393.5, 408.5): 352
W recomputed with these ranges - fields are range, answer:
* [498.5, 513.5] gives 379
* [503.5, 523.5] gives 379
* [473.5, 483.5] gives 370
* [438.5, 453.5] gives 362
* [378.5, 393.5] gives 349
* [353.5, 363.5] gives 359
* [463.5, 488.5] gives 374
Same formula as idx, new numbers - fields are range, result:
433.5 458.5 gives 370.9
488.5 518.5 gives 388.9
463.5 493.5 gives 383.2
